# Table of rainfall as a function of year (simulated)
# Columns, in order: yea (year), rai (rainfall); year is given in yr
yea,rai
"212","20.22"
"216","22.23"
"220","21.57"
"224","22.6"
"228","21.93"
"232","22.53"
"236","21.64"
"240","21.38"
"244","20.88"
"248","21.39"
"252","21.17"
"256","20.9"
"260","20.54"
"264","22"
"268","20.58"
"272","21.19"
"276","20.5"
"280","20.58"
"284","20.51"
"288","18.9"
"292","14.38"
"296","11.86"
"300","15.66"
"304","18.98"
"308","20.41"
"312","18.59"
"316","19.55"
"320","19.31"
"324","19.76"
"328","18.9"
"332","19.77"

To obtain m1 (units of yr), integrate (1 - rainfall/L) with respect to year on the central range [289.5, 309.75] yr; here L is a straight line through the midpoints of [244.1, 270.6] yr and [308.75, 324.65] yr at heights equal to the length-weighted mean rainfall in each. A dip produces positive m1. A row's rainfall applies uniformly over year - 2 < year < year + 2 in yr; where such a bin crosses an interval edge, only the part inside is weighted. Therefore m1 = 3.63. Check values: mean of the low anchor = 21.1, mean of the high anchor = 19.4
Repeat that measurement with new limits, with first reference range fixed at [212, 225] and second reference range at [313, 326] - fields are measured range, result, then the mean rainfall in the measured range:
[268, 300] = 3.25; 18.3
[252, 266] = -0.19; 21.2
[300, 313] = 0.62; 18.8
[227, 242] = -0.30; 21.9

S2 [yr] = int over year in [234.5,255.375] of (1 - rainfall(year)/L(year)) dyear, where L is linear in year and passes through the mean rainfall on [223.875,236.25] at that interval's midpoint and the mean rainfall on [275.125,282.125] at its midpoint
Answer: 0.4 yr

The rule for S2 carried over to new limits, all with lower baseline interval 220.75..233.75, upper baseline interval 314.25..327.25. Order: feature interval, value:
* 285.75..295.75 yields 2.20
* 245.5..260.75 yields 0.33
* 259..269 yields 0.02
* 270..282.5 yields 0.04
